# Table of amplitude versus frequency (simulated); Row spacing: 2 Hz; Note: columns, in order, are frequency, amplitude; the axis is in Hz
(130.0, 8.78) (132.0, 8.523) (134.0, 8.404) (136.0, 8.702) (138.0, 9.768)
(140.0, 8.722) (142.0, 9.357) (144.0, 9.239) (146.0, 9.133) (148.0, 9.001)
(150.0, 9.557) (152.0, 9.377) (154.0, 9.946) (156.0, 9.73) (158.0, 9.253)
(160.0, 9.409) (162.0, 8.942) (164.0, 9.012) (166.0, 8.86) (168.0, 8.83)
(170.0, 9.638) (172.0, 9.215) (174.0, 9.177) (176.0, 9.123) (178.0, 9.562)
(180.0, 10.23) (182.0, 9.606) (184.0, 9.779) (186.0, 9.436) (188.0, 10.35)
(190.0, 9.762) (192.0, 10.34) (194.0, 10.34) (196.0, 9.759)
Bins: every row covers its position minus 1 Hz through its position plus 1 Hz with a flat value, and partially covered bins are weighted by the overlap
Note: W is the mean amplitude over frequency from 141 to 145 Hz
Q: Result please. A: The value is 9.3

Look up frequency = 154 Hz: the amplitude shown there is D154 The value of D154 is 9.946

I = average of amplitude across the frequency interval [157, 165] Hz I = 9.15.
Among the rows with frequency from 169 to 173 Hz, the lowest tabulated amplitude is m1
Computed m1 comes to 9.215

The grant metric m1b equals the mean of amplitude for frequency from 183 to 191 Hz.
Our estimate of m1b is 9.83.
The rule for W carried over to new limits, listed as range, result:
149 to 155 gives 9.63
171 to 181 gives 9.46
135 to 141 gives 9.06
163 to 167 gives 8.94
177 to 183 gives 9.8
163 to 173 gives 9.11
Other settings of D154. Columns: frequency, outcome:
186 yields 9.436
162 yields 8.942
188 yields 10.35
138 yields 9.768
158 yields 9.253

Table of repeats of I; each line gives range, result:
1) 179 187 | 9.76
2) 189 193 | 10.1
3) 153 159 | 9.64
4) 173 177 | 9.15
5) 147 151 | 9.28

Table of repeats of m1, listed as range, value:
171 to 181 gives 9.123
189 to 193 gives 9.762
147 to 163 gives 8.942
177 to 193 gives 9.436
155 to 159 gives 9.253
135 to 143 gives 8.702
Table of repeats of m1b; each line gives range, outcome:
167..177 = 9.2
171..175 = 9.2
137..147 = 9.24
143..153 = 9.26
